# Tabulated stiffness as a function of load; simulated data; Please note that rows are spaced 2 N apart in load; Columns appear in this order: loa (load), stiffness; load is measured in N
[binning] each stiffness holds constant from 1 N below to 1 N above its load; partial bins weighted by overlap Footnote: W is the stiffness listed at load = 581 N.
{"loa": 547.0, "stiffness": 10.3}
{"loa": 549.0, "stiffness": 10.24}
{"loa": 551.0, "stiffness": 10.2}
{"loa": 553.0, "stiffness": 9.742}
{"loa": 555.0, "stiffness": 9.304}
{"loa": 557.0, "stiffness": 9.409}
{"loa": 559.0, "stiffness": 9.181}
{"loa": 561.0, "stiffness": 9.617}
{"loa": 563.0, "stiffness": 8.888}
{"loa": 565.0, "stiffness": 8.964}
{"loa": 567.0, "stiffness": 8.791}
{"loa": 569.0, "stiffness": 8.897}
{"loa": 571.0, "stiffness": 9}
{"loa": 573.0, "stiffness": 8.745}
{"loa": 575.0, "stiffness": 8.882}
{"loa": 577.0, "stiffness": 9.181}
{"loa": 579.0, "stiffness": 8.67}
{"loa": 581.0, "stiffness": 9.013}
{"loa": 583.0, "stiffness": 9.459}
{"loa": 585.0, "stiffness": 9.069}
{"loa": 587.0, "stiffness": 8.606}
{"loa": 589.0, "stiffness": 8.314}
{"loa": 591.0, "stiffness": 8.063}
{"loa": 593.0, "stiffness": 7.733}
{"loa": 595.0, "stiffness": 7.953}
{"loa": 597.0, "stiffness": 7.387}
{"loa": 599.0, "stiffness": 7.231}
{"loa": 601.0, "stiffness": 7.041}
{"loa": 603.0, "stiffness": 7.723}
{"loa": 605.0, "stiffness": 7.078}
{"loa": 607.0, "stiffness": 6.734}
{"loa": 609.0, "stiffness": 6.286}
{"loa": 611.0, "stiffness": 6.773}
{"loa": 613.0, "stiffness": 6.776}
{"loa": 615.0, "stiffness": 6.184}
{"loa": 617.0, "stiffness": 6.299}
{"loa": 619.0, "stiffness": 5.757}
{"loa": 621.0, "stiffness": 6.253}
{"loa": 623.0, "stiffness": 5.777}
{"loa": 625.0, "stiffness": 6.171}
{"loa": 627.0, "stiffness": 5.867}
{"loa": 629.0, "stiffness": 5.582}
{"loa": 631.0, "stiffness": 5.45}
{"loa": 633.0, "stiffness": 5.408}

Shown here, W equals 9.013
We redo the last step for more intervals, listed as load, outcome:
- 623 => 5.777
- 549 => 10.24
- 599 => 7.231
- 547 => 10.3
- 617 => 6.299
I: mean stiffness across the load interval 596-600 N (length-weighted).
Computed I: 7.31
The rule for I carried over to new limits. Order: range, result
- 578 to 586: 9.05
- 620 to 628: 6.02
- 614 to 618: 6.24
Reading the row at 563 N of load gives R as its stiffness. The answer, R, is 8.888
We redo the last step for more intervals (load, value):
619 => 5.757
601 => 7.041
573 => 8.745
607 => 6.734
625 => 6.171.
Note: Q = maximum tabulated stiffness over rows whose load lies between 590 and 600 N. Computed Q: 8.063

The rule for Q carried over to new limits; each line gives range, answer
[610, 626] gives 6.776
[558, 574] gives 9.617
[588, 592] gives 8.314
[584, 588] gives 9.069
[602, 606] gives 7.723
